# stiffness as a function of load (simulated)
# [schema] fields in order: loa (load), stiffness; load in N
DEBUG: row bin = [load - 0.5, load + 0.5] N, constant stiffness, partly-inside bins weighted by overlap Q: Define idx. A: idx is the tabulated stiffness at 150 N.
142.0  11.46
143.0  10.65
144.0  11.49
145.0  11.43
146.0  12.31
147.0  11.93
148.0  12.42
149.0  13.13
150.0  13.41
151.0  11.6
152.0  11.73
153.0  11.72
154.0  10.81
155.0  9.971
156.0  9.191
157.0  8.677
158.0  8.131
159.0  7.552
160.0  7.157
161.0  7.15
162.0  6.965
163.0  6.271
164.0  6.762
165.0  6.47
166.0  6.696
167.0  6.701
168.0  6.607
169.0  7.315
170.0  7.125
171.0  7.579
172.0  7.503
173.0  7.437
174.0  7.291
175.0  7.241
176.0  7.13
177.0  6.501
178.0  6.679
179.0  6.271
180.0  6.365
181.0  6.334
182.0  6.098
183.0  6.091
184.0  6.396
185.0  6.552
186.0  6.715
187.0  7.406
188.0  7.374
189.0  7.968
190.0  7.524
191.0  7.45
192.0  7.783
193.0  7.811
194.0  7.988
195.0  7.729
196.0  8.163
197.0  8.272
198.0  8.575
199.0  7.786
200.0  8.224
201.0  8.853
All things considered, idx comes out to 13.41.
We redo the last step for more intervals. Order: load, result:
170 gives 7.125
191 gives 7.45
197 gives 8.272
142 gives 11.46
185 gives 6.552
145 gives 11.43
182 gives 6.098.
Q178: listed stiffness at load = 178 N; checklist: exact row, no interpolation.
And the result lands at 6.679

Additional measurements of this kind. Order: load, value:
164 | 6.762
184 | 6.396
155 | 9.971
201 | 8.853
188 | 7.374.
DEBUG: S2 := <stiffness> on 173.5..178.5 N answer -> 6.97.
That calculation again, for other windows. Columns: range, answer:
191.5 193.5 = 7.8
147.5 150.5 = 13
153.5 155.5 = 10.4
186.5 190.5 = 7.57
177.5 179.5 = 6.47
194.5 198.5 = 8.18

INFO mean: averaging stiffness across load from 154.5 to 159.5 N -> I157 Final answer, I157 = 8.7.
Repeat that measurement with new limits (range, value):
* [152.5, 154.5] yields 11.3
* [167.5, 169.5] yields 6.96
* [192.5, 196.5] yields 7.92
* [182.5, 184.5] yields 6.24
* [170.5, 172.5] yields 7.54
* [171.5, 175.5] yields 7.37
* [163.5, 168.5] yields 6.65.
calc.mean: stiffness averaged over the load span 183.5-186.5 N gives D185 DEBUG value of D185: 6.55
